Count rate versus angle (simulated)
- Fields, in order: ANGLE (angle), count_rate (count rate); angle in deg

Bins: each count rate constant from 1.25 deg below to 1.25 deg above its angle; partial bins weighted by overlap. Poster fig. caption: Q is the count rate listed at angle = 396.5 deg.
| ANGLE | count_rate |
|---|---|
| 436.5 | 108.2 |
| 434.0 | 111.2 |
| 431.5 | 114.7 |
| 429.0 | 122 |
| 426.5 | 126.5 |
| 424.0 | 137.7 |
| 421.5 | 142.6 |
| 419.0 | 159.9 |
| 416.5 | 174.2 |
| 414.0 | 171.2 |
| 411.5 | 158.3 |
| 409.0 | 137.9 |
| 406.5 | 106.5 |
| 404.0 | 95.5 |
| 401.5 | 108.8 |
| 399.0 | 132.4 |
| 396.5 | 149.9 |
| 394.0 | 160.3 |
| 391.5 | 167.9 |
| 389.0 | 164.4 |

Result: 149.9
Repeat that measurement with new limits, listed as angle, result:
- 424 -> 137.7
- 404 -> 95.5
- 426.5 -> 126.5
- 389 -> 164.4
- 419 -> 159.9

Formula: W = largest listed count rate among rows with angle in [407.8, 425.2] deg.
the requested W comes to 174.2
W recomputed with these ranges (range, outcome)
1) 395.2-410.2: 149.9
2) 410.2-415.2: 171.2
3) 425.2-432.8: 126.5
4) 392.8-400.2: 160.3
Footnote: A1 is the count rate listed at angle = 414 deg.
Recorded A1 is 171.2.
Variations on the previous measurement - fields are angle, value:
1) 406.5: 106.5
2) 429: 122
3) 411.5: 158.3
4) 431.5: 114.7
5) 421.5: 142.6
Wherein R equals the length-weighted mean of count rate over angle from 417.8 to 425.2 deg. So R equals 147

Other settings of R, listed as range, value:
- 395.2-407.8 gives 119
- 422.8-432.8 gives 125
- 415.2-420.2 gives 167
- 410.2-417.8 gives 168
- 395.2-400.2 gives 141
